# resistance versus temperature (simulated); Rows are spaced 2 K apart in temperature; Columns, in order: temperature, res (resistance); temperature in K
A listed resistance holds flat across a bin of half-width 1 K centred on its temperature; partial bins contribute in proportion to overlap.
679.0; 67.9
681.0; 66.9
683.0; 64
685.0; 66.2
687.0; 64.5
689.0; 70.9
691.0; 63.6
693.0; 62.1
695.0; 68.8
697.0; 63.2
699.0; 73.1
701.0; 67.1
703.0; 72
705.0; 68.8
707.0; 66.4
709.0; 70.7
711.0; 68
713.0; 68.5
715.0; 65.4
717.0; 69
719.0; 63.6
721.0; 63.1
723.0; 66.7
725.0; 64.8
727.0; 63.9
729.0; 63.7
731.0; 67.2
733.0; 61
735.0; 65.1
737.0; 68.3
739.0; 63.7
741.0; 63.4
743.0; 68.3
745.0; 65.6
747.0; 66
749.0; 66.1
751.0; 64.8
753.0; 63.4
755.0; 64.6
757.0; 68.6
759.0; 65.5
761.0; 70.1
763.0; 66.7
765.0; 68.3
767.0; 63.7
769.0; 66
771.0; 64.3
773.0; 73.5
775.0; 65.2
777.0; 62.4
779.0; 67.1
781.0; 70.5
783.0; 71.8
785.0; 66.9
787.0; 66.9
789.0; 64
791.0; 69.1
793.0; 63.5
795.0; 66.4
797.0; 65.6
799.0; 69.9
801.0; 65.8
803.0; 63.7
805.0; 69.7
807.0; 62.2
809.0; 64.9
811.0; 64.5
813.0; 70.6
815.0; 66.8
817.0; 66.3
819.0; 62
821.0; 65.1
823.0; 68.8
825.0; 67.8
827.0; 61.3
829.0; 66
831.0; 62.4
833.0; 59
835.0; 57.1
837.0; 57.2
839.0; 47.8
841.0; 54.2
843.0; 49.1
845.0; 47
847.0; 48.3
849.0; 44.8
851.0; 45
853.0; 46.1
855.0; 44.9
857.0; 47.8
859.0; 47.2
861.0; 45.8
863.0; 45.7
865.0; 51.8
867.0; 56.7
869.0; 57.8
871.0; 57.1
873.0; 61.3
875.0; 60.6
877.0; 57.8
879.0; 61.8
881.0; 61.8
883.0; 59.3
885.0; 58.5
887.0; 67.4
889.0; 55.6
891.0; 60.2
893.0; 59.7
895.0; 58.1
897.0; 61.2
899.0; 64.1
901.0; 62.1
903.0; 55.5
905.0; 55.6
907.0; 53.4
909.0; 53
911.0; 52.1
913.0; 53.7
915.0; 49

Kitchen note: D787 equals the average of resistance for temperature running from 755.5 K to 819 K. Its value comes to 66.7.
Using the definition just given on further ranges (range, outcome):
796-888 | 58.3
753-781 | 66.6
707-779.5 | 66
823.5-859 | 53.3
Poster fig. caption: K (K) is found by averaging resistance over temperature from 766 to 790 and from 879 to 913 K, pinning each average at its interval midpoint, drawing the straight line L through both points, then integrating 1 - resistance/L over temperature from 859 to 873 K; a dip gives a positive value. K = 1.82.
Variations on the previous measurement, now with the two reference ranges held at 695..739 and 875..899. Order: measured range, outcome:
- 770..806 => -1.7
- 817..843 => 0.8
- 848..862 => 3.5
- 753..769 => -0.4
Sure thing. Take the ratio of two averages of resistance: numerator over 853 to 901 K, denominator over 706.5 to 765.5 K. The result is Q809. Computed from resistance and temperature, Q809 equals 0.9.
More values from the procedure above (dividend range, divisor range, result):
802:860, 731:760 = 0.88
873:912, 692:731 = 0.88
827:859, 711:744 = 0.79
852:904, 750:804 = 0.85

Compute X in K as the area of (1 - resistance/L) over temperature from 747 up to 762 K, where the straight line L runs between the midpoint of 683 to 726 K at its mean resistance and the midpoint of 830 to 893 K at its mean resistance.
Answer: -0.8 K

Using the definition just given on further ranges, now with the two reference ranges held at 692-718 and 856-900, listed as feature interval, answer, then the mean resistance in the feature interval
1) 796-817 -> -1.6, 66.4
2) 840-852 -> 2.2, 48.1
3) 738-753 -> 0.0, 65.3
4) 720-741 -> 0.5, 64.7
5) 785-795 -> -0.5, 66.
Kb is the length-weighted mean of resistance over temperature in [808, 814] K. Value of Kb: 66.7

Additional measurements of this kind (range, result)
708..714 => 69.1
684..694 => 65.5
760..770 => 67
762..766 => 67.5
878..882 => 61.8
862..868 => 51.4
